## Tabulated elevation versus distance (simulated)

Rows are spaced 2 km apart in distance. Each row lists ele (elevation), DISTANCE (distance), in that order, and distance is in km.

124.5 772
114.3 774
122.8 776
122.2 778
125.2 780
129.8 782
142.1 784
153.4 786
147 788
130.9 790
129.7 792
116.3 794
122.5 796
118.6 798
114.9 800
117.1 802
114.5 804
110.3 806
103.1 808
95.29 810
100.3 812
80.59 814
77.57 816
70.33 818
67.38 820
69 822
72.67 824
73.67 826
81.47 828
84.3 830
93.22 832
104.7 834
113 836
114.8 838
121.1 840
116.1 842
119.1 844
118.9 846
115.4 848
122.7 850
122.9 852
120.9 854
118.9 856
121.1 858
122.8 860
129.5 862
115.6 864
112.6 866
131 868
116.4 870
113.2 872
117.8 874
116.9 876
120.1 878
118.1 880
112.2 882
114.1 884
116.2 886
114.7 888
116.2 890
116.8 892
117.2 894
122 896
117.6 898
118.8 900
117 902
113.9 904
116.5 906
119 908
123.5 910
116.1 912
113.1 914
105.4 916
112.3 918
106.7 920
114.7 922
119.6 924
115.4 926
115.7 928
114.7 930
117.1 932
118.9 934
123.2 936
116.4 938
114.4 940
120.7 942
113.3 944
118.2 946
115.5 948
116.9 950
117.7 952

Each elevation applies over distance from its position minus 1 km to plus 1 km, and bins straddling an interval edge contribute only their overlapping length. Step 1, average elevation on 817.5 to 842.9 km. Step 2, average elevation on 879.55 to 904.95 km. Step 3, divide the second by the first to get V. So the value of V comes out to 1.28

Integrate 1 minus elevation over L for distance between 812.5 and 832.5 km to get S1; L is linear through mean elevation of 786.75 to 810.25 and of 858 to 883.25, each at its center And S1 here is 7.05 km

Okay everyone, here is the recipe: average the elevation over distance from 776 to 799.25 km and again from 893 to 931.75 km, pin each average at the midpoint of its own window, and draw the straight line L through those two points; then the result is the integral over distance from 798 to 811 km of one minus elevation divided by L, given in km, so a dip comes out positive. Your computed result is 1.86 km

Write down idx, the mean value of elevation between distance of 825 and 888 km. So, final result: 114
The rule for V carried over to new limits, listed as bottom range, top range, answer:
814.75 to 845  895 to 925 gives 1.26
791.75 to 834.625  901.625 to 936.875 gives 1.21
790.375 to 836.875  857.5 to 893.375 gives 1.21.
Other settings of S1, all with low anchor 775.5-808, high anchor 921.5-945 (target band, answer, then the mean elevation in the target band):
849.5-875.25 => 0.2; 120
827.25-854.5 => 2.6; 111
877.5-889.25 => 0.4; 116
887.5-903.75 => 0.2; 117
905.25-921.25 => 0.6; 114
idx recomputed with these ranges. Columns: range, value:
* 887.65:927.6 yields 116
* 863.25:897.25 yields 117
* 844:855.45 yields 120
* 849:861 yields 122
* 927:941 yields 117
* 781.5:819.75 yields 113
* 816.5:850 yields 96.5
